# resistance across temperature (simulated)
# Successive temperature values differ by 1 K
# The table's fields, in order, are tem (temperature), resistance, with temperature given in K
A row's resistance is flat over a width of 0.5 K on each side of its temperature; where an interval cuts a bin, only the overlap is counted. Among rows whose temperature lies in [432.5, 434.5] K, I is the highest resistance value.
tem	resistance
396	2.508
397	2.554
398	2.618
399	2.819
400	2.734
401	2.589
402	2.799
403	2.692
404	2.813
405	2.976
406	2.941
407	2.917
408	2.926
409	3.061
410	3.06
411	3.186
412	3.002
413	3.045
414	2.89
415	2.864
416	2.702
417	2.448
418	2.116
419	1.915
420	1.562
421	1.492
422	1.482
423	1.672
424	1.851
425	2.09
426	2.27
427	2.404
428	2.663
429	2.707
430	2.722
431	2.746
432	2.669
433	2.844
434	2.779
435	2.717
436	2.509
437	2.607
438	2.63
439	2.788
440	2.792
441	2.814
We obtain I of 2.844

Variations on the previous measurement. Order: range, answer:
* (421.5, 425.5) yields 2.09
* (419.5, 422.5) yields 1.562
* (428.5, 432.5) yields 2.746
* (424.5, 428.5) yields 2.663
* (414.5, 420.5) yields 2.864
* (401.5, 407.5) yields 2.976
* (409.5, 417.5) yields 3.186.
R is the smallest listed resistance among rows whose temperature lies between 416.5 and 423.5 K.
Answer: 1.482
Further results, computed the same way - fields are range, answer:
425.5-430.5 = 2.27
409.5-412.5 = 3.002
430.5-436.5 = 2.509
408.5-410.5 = 3.06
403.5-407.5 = 2.813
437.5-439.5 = 2.63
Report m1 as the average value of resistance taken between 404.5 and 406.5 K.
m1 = 2.96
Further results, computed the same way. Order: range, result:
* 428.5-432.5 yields 2.71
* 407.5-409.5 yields 2.99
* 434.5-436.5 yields 2.61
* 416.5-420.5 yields 2.01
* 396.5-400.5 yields 2.68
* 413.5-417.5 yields 2.73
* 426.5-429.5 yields 2.59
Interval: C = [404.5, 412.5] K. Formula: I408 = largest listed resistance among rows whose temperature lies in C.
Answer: 3.186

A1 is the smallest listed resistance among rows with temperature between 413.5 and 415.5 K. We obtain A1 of 2.864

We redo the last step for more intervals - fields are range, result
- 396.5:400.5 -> 2.554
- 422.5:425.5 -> 1.672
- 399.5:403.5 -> 2.589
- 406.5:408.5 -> 2.917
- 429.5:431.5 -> 2.722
